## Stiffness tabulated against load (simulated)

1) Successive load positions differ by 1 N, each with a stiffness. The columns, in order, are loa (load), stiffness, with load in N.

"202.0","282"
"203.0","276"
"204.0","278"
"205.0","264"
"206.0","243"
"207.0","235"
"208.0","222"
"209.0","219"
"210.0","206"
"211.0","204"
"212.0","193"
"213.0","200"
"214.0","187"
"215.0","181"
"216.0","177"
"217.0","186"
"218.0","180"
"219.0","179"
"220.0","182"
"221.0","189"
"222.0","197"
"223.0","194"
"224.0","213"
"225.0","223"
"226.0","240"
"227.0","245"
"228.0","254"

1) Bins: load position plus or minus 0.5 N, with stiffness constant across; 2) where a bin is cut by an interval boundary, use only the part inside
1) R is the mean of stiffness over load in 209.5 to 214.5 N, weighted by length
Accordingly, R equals 198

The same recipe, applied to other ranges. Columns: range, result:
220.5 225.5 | 203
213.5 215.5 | 184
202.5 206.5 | 265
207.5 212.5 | 209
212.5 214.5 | 194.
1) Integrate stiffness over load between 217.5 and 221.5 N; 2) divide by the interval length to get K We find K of 182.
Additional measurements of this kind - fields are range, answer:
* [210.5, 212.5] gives 198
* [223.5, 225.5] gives 218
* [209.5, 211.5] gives 205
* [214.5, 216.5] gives 179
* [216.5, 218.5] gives 183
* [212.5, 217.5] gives 186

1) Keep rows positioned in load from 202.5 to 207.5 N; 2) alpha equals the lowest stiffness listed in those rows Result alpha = 235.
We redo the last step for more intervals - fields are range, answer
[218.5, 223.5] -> 179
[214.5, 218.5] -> 177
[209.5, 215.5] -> 181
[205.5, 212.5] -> 193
